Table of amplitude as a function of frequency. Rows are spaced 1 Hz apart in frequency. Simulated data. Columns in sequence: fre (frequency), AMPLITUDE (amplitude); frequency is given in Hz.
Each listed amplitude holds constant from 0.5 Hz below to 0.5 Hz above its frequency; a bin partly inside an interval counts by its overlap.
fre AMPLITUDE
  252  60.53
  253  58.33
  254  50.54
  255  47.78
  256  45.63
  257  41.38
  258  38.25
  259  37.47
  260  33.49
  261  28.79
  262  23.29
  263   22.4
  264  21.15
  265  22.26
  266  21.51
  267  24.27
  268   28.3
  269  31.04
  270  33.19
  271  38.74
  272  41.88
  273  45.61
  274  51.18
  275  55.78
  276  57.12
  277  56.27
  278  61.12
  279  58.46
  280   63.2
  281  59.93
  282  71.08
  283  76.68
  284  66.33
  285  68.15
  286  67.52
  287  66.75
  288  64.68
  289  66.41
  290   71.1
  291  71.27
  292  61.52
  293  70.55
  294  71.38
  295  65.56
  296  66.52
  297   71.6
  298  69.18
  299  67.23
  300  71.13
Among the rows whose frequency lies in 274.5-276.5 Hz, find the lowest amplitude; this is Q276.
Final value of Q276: 55.78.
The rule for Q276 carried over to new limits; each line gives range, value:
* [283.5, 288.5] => 64.68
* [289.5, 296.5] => 61.52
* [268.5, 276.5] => 31.04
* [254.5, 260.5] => 33.49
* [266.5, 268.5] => 24.27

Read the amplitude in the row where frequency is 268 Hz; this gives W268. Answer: 28.3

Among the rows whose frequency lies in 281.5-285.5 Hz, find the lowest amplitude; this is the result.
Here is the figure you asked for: 66.33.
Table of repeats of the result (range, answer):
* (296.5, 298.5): 69.18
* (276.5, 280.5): 56.27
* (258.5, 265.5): 21.15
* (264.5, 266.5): 21.51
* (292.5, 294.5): 70.55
